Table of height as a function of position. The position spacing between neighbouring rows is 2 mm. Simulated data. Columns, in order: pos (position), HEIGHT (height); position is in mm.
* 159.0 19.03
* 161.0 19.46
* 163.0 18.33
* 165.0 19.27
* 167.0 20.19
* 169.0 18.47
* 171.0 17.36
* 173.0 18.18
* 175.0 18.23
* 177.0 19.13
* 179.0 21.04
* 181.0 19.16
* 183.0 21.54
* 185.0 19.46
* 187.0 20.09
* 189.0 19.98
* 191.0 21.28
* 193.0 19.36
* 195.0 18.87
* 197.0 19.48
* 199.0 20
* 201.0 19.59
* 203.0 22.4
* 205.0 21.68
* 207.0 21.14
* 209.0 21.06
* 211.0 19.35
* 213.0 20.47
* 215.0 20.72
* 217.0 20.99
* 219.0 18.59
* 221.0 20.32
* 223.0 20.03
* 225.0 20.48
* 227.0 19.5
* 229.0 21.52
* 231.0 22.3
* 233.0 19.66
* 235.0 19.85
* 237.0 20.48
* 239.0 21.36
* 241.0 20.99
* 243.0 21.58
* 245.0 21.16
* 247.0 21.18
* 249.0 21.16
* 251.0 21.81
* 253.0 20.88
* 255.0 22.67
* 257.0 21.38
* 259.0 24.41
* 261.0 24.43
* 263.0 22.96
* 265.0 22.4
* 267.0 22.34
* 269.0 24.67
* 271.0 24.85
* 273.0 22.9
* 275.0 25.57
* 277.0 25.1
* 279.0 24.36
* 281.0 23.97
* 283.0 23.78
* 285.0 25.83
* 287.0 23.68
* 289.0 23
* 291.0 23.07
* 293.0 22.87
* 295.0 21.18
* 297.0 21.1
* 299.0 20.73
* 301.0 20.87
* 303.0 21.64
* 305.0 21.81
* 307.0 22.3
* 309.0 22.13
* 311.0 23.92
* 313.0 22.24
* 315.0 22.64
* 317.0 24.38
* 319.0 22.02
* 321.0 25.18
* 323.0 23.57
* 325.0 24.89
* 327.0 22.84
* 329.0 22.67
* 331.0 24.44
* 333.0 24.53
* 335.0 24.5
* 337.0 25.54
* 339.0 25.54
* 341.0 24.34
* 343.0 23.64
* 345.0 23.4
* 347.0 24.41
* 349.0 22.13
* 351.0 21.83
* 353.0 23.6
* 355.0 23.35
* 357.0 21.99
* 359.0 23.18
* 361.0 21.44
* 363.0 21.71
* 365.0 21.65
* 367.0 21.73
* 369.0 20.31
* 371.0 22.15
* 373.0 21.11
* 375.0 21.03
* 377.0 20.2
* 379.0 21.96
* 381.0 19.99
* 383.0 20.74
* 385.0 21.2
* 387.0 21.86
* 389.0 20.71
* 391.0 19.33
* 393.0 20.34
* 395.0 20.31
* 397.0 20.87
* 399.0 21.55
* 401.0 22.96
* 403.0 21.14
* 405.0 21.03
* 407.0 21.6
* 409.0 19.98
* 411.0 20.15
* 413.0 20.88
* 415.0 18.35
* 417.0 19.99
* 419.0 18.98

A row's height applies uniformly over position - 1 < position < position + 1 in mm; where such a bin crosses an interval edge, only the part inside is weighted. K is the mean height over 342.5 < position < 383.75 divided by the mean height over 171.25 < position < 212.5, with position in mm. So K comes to 1.10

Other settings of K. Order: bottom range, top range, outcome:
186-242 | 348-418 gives 1.04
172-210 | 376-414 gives 1.04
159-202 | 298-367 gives 1.19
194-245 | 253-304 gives 1.13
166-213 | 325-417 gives 1.10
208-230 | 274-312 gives 1.13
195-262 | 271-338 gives 1.11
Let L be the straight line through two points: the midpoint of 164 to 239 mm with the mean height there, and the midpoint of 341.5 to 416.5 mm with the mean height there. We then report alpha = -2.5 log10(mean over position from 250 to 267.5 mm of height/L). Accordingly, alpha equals -0.11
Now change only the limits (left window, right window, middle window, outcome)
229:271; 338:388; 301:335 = -0.05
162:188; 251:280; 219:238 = 0.07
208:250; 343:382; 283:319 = -0.06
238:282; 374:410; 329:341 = -0.14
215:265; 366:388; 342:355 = -0.10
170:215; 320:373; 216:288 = -0.05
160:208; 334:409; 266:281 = -0.17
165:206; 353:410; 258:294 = -0.17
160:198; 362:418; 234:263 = -0.09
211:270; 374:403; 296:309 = -0.01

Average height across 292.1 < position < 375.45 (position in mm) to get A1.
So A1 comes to 22.8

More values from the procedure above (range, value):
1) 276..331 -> 23.1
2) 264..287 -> 24.1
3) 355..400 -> 21.2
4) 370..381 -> 21.2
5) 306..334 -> 23.4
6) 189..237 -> 20.4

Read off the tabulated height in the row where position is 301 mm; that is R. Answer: 20.87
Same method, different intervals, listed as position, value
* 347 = 24.41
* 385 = 21.2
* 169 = 18.47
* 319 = 22.02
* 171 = 17.36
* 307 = 22.3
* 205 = 21.68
